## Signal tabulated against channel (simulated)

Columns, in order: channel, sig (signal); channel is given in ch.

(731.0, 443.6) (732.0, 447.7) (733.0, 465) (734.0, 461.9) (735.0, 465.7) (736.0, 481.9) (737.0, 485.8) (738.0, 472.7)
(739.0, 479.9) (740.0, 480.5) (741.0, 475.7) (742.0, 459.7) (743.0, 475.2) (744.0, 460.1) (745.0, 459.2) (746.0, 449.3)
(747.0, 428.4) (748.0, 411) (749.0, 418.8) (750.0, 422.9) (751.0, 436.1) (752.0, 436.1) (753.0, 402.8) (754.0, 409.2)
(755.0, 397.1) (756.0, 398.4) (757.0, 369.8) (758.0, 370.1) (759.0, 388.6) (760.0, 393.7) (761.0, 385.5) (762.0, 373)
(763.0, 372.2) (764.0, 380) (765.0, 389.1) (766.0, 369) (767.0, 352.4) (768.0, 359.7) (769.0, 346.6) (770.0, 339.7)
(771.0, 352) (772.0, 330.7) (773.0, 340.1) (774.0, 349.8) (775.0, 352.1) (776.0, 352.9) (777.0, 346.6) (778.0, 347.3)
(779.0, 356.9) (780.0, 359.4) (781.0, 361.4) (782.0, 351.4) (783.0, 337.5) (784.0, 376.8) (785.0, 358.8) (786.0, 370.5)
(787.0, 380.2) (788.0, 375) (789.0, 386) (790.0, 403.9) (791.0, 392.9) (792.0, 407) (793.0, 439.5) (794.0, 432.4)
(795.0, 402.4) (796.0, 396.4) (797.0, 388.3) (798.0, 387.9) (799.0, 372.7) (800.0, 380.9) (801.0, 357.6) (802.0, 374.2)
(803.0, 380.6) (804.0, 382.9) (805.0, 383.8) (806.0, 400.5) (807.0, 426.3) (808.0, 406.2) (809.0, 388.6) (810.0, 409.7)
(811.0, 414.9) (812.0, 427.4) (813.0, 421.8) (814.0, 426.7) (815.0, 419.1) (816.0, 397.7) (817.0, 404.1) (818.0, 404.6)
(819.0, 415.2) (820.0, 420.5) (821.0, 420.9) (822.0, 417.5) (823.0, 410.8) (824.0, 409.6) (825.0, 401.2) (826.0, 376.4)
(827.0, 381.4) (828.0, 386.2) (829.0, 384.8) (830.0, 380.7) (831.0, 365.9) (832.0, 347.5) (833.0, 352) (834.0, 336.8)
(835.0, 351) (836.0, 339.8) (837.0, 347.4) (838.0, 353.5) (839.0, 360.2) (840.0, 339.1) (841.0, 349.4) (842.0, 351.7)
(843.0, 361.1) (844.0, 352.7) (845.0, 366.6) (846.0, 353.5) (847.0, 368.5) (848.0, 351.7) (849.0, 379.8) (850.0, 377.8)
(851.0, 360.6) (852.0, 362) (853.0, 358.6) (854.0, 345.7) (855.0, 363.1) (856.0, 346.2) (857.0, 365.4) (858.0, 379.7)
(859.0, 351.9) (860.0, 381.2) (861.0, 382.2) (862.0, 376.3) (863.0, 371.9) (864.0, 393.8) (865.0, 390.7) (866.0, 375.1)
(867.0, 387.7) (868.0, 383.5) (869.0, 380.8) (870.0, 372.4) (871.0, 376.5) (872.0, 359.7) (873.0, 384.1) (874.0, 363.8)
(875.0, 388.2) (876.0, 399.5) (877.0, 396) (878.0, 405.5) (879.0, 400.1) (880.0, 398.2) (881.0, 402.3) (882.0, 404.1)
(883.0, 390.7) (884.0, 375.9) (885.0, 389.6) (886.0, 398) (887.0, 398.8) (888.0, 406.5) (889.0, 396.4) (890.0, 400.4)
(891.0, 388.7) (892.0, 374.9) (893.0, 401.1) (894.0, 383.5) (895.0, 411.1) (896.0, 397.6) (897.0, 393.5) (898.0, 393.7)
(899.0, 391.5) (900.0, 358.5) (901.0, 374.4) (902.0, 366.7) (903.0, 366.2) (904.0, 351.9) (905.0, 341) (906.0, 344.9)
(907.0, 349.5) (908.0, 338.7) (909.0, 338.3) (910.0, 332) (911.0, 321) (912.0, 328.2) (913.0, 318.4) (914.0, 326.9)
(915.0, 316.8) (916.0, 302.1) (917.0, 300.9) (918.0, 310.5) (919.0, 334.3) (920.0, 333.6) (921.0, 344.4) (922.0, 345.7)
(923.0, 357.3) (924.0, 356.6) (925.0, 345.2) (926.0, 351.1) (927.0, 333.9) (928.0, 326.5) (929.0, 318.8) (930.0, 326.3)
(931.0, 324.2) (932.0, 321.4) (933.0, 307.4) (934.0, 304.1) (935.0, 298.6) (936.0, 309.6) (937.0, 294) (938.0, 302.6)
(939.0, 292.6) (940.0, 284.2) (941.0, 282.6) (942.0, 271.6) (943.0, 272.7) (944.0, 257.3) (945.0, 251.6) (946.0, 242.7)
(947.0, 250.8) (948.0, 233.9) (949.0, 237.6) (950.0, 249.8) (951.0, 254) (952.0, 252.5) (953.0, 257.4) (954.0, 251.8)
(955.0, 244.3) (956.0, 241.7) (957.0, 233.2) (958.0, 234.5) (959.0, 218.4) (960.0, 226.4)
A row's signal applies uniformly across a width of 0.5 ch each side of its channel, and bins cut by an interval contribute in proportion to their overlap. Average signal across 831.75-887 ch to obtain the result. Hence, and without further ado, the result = 371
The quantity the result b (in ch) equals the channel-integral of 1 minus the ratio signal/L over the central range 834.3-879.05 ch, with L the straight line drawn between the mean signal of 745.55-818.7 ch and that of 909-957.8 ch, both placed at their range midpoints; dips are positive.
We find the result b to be -3.5 ch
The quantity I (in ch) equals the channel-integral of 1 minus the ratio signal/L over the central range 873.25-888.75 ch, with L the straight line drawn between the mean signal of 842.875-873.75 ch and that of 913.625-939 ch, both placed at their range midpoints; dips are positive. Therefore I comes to -1.76 ch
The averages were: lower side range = 370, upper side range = 323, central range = 394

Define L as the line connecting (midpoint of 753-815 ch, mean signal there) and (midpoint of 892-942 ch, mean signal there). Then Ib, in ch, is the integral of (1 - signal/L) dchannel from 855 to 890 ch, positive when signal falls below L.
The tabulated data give -3.2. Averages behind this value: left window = 381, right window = 338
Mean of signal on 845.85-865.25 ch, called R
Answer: 368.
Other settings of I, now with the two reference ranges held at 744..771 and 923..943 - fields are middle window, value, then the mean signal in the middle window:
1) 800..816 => -1.3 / 401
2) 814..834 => -1.6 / 394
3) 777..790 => 0.6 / 364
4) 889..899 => -1.9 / 394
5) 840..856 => -0.3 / 359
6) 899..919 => -0.8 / 337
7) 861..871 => -1.1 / 381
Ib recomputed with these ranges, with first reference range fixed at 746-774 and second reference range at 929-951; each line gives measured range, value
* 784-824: -4.5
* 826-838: -0.6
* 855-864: -1.2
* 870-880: -2.1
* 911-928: -2.2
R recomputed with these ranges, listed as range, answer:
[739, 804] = 390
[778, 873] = 380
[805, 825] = 412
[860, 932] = 366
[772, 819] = 385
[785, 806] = 389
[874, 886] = 394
